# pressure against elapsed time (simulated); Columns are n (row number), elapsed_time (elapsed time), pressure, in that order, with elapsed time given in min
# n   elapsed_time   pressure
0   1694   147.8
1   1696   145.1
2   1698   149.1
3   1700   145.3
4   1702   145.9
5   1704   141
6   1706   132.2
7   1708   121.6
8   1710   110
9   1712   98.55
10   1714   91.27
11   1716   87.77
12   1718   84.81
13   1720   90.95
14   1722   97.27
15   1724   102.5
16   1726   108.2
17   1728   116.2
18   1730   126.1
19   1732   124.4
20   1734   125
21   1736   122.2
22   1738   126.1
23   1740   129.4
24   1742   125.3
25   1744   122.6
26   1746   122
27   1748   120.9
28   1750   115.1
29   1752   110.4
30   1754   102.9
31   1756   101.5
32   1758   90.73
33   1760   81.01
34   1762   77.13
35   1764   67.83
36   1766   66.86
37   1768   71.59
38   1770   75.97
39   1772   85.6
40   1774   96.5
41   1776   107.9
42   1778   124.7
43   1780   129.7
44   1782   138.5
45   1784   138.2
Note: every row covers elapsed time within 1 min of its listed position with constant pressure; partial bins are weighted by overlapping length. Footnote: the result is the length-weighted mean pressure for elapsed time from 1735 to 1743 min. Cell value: 126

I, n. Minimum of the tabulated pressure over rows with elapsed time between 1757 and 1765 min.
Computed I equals 67.83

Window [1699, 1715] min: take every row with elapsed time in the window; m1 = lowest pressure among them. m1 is 91.27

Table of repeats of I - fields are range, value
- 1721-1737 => 97.27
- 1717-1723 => 84.81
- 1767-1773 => 71.59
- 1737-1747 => 122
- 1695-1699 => 145.1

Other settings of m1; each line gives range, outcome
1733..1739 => 122.2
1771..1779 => 85.6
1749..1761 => 81.01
